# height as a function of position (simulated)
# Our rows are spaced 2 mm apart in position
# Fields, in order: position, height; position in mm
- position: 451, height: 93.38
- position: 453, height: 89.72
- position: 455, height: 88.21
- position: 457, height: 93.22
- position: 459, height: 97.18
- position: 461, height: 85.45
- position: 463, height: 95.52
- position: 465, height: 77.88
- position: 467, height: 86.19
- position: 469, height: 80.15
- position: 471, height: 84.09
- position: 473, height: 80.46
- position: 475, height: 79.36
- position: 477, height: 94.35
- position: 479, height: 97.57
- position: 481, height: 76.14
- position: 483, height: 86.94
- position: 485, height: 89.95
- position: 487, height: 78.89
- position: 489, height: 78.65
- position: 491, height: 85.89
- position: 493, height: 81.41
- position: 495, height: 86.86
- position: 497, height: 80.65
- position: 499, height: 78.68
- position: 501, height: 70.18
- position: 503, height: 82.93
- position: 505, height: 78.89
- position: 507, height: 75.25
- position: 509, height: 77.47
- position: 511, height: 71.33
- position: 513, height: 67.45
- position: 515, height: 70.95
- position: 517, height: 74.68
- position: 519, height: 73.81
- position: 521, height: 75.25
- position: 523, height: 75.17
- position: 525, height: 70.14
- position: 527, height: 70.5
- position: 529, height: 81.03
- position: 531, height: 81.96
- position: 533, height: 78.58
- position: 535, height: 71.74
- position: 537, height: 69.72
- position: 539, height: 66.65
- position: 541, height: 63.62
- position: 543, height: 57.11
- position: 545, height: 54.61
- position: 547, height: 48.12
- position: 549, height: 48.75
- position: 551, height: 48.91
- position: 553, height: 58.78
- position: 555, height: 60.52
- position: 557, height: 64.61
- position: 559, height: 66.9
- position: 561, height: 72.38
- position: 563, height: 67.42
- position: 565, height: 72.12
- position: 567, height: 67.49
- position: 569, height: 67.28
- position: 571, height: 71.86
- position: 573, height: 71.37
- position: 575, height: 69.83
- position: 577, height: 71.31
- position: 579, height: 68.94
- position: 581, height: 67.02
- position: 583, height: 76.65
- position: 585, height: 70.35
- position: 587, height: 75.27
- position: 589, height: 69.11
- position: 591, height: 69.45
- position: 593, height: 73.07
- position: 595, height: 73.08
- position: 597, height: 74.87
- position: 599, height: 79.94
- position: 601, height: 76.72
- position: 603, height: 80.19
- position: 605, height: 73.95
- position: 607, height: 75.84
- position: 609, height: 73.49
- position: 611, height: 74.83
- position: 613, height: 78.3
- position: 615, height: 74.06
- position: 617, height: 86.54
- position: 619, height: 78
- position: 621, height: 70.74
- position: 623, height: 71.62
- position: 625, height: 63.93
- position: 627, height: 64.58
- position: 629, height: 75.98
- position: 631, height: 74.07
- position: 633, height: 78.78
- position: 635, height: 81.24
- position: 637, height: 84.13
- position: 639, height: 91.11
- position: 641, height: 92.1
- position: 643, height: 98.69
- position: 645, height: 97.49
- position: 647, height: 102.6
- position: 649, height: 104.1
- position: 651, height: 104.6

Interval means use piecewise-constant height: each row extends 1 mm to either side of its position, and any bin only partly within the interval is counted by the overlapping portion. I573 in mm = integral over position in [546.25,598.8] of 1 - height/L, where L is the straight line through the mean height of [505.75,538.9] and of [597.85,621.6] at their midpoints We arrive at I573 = 5.8 mm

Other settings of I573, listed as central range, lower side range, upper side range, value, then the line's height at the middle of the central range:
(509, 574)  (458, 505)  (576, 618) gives 9.37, 79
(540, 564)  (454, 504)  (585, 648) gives 6.49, 81.3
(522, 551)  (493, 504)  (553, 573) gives 2.59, 72.7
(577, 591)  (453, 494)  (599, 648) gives 1.79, 81.5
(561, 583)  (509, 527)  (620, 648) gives 2.00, 76.9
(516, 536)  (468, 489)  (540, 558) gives -3.07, 65.4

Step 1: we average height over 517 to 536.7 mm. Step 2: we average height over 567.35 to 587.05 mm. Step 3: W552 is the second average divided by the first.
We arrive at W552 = 0.9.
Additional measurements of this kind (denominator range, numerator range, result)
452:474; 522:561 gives 0.75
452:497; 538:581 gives 0.74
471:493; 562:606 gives 0.85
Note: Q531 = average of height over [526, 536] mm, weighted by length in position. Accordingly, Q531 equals 76.8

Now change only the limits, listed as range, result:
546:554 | 51.1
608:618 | 77.4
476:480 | 96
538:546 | 60.5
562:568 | 69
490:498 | 83.7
